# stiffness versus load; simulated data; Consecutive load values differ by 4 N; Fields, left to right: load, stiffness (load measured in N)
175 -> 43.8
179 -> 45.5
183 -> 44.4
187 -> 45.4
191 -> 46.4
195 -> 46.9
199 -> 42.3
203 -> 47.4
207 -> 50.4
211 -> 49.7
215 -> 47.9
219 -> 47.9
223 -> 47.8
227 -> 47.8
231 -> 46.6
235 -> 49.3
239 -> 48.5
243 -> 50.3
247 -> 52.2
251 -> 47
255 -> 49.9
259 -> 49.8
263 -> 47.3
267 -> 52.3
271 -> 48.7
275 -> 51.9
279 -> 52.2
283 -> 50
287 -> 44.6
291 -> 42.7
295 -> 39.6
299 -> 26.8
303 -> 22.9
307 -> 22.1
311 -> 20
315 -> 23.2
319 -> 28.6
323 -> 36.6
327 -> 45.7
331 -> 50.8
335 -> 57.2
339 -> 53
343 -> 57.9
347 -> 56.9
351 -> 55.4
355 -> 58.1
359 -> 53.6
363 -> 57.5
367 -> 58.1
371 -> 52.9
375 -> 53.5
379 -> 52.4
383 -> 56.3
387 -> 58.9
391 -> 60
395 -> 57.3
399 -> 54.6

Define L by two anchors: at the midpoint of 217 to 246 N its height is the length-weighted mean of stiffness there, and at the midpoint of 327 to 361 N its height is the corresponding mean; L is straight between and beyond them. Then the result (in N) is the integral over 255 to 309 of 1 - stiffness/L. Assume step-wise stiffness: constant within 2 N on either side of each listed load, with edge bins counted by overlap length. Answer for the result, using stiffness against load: 8.9 N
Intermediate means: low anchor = 48.4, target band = 42.7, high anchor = 54.8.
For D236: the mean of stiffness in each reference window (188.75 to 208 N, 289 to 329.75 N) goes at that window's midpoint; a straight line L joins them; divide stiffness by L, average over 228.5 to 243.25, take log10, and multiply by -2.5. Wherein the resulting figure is -0.17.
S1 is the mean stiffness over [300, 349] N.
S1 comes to 39.3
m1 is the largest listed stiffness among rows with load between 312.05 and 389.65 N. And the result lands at 58.9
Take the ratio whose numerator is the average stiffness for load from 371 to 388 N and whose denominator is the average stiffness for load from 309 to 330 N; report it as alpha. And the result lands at 1.72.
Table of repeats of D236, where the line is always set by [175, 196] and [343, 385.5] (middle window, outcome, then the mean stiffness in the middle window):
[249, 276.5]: 0.008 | 49.5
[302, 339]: 0.444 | 35.4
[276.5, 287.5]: 0.028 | 49.7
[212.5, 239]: -0.005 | 48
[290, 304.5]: 0.499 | 32.7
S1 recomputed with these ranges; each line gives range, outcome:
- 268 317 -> 37.4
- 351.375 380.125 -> 55.3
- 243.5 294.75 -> 48.8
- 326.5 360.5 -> 54.7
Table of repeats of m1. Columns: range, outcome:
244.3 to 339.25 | 57.2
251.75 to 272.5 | 52.3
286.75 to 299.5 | 44.6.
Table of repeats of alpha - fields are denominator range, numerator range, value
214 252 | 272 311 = 0.79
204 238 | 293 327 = 0.59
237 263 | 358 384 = 1.11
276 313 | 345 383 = 1.54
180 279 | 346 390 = 1.16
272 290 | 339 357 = 1.15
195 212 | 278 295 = 0.98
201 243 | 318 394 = 1.10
